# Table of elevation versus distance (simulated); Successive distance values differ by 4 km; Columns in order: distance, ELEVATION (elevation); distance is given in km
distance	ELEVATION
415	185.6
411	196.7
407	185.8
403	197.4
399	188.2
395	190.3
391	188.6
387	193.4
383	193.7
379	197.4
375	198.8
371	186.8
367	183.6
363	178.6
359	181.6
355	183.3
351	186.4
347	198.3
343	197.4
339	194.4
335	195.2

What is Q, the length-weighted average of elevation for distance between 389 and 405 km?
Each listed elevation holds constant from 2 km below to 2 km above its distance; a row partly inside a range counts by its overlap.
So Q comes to 191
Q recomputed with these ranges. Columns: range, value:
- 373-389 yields 196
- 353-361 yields 182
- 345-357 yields 189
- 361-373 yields 183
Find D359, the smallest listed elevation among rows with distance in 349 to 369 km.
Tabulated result 178.6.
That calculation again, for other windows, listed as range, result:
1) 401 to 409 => 185.8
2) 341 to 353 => 186.4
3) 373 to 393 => 188.6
